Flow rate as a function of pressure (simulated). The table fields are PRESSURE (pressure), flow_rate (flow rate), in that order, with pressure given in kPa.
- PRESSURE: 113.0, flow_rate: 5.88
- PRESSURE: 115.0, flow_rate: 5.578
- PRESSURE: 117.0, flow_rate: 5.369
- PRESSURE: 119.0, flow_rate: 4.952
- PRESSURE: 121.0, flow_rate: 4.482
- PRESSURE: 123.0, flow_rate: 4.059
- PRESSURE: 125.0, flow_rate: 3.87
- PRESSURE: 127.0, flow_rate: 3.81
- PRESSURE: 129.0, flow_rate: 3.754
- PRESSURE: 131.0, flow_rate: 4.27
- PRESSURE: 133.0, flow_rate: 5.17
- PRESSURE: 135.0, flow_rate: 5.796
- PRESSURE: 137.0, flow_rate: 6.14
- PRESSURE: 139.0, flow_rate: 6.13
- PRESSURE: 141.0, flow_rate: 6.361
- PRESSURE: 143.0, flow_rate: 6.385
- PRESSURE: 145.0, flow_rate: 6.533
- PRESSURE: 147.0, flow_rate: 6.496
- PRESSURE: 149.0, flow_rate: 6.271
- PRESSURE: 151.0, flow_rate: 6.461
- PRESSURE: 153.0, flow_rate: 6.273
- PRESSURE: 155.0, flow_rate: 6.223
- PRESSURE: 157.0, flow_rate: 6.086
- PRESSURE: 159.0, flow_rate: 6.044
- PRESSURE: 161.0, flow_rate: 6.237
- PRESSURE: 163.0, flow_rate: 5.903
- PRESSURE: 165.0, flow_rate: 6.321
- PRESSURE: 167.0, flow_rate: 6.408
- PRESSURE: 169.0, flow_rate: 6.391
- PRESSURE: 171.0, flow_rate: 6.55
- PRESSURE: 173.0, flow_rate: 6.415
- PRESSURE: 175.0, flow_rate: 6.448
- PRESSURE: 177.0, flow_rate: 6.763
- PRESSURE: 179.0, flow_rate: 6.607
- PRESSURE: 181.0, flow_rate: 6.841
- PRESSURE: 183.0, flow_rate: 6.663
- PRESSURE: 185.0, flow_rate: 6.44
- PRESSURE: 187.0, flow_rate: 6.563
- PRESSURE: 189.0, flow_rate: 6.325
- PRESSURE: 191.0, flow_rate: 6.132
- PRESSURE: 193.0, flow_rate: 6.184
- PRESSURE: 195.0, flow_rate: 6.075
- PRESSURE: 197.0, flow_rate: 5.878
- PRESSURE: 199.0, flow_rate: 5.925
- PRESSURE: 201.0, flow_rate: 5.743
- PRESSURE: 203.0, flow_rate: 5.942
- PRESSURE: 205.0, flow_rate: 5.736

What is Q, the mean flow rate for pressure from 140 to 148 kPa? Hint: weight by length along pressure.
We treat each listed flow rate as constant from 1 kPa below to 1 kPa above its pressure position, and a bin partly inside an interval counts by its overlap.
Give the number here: 6.44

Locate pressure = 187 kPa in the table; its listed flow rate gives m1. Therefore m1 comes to 6.563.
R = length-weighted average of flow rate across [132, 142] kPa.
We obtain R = 5.92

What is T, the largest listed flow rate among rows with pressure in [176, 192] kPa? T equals 6.841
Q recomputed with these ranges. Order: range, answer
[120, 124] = 4.27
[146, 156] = 6.34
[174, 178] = 6.61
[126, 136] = 4.56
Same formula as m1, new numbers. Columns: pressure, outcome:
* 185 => 6.44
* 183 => 6.663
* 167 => 6.408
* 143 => 6.385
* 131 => 4.27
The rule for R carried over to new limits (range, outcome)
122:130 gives 3.87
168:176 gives 6.45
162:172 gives 6.31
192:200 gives 6.02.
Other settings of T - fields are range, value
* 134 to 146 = 6.533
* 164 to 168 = 6.408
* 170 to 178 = 6.763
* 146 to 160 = 6.496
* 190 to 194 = 6.184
